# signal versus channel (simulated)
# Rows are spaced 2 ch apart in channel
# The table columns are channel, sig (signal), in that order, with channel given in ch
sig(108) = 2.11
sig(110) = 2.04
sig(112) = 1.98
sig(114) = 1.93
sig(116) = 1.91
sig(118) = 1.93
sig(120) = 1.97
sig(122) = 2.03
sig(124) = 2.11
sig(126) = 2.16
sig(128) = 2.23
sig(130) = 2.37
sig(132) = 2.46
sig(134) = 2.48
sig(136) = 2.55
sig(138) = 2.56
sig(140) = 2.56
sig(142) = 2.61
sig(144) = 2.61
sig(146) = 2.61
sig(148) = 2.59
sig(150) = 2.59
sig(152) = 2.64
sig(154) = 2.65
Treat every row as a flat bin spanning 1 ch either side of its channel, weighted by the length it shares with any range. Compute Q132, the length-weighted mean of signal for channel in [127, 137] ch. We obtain 2.42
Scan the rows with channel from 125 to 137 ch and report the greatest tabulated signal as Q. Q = 2.55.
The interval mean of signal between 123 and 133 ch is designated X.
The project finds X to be 2.27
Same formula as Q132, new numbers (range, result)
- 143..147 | 2.61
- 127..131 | 2.3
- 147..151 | 2.59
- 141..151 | 2.6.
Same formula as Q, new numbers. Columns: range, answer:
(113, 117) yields 1.93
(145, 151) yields 2.61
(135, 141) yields 2.56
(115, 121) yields 1.97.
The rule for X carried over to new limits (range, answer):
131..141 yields 2.52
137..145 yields 2.58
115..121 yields 1.94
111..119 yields 1.94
